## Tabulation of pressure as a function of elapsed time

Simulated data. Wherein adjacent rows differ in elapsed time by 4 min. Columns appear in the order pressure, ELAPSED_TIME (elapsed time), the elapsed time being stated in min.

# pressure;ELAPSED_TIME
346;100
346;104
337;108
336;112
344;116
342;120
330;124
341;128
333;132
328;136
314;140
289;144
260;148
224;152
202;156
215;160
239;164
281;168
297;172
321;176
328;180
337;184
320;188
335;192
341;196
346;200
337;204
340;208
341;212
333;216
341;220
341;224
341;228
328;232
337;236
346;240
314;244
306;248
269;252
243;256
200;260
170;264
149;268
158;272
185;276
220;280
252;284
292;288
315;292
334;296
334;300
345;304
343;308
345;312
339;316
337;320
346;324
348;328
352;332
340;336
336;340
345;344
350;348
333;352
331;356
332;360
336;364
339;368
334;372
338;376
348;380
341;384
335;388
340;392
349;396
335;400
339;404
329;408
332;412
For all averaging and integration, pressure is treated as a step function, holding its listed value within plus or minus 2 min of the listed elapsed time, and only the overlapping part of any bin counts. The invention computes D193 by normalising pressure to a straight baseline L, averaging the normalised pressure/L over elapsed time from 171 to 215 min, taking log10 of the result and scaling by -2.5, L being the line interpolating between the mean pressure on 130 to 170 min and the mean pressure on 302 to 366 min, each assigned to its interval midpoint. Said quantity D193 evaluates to -0.16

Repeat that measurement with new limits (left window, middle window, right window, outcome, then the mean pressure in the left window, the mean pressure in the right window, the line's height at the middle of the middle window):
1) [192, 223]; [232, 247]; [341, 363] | 0.03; 340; 338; 339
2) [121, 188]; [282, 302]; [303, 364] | 0.08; 292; 341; 330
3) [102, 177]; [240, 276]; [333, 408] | 0.35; 299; 339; 319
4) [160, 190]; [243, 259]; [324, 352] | 0.16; 297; 344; 319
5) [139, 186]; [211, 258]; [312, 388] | -0.07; 275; 340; 300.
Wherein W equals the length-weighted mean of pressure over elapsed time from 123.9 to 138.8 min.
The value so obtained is 332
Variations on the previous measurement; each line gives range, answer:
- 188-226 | 338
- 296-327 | 341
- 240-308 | 261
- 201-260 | 319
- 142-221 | 301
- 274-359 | 320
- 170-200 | 327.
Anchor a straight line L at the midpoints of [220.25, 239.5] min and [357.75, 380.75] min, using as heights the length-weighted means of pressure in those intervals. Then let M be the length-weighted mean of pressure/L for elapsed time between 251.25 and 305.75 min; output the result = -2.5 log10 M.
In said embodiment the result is 0.341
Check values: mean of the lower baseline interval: 338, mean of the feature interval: 247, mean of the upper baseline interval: 337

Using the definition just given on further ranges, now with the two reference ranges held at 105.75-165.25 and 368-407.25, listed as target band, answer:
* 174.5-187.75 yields -0.08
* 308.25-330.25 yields -0.05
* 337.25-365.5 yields -0.01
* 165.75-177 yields 0.02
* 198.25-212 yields -0.11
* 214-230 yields -0.09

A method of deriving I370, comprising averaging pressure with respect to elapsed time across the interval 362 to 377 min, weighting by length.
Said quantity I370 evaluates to 337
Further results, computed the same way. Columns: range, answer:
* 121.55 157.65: 293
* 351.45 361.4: 332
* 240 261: 277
